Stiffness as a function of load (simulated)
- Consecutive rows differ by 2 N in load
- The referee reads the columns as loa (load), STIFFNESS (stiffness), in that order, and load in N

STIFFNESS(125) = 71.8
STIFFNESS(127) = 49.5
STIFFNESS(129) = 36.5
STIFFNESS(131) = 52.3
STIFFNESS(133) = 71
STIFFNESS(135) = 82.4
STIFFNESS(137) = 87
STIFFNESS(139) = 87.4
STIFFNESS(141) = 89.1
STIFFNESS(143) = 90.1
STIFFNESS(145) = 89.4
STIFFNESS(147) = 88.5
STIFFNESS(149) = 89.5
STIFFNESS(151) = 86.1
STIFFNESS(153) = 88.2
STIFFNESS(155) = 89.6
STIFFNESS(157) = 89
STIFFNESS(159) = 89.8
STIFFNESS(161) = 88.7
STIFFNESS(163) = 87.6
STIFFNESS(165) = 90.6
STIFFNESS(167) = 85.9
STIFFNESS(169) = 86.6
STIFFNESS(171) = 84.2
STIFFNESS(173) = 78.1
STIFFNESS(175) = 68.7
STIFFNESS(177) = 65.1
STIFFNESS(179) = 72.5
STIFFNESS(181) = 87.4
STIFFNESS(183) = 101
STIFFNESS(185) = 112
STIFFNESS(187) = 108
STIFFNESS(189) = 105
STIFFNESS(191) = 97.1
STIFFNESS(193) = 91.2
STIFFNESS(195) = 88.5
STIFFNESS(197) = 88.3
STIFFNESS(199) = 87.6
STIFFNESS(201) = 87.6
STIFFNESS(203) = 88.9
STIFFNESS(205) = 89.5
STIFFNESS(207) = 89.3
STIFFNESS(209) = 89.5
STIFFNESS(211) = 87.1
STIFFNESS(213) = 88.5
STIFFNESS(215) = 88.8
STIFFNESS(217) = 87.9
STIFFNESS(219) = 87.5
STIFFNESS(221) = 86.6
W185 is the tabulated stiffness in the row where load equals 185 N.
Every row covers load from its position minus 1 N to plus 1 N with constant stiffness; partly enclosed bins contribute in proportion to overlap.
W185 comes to 112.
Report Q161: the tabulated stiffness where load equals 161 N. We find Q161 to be 88.7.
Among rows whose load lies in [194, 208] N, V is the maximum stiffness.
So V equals 89.5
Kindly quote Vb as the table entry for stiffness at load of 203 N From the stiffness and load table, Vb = 88.9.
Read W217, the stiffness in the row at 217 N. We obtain 87.9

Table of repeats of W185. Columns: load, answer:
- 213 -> 88.5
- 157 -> 89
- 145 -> 89.4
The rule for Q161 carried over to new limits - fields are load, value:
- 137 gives 87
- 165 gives 90.6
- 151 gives 86.1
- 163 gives 87.6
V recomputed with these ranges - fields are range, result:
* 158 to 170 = 90.6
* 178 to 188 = 112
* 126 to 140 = 87.4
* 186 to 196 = 108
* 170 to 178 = 84.2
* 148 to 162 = 89.8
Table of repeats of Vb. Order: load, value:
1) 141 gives 89.1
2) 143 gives 90.1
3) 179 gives 72.5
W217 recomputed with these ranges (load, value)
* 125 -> 71.8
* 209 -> 89.5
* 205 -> 89.5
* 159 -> 89.8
